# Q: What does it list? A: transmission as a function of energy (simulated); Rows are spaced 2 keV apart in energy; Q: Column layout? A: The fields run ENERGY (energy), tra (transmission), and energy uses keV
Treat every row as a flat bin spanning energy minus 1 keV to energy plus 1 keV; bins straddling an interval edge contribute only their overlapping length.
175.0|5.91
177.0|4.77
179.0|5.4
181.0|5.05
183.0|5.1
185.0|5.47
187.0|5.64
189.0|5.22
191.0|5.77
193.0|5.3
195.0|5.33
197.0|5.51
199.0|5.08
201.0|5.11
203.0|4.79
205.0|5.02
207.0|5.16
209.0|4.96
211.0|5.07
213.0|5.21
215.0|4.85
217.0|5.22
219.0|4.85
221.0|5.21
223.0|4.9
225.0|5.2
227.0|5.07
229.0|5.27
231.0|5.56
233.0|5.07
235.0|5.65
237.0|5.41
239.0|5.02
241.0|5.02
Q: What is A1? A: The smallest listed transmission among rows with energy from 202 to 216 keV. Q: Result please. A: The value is 4.79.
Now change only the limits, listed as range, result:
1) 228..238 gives 5.07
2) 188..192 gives 5.22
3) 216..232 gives 4.85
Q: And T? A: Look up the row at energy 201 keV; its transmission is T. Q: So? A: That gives 5.11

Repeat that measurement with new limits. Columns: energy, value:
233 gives 5.07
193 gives 5.3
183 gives 5.1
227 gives 5.07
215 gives 4.85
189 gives 5.22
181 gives 5.05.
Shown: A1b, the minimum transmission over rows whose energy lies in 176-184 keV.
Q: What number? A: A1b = 4.77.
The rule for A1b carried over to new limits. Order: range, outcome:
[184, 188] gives 5.47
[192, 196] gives 5.3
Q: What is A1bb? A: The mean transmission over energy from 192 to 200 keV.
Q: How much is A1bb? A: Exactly 5.3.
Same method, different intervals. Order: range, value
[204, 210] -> 5.05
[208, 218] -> 5.06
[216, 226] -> 5.08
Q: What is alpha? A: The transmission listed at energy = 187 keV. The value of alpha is 5.64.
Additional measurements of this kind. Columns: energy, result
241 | 5.02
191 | 5.77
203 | 4.79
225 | 5.2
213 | 5.21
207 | 5.16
